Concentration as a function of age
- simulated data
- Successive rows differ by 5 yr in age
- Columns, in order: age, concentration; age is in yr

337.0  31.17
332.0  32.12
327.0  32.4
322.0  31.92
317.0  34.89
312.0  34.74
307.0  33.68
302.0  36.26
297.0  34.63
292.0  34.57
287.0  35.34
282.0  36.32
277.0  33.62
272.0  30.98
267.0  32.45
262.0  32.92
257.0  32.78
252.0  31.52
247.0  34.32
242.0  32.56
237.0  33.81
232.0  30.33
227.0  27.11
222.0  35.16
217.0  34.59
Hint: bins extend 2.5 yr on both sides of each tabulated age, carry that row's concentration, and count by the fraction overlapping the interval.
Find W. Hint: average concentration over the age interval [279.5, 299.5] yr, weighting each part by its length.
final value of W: 35.2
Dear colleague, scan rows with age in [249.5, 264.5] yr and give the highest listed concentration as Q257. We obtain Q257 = 32.92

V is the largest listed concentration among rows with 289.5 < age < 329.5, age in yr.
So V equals 36.26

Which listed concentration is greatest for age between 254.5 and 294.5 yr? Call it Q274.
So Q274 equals 36.32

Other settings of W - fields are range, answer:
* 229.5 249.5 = 32.8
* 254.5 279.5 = 32.5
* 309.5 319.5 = 34.8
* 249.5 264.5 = 32.4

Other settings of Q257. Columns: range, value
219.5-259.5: 35.16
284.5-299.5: 35.34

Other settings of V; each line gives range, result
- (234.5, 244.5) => 33.81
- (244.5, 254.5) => 34.32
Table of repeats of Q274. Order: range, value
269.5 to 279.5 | 33.62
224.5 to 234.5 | 30.33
